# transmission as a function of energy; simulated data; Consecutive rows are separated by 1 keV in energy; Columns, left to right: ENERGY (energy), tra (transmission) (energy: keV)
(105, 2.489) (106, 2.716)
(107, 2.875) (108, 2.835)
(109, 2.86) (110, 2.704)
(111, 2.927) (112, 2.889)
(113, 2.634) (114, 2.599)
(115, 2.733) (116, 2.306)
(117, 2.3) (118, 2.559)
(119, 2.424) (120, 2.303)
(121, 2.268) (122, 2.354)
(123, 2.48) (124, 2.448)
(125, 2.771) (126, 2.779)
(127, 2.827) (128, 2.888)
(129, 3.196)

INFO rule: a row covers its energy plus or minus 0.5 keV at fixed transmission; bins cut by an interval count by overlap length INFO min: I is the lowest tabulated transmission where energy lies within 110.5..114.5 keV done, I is 2.599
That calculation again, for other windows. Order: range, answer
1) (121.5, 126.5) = 2.354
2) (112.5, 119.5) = 2.3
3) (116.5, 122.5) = 2.268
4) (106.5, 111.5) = 2.704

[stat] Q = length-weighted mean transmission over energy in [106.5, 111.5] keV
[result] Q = 2.84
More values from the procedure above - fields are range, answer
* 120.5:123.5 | 2.37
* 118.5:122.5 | 2.34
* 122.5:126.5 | 2.62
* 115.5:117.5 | 2.3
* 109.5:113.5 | 2.79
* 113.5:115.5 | 2.67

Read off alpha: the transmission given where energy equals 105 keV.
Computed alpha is 2.489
